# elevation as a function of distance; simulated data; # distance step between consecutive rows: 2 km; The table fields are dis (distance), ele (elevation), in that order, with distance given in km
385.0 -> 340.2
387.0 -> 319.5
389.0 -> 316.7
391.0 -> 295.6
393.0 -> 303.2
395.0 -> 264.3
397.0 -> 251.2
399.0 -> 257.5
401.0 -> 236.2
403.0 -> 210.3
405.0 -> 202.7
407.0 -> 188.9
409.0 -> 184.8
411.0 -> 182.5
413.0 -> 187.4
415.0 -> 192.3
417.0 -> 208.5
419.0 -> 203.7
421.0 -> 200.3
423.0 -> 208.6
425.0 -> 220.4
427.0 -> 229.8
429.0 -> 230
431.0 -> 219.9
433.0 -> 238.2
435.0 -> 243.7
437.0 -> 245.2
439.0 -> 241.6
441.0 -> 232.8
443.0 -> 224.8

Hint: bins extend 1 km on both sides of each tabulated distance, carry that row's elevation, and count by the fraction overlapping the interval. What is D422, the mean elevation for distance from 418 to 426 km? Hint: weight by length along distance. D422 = 208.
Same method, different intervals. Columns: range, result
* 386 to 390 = 318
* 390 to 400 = 274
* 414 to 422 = 201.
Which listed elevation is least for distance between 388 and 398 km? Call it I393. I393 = 251.2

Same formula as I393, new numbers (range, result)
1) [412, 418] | 187.4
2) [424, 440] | 219.9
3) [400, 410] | 184.8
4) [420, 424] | 200.3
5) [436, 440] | 241.6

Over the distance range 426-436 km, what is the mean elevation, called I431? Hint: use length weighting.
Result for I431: 232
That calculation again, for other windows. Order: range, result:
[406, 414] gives 186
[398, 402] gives 247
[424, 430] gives 227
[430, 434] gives 229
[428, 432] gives 225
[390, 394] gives 299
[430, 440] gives 238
